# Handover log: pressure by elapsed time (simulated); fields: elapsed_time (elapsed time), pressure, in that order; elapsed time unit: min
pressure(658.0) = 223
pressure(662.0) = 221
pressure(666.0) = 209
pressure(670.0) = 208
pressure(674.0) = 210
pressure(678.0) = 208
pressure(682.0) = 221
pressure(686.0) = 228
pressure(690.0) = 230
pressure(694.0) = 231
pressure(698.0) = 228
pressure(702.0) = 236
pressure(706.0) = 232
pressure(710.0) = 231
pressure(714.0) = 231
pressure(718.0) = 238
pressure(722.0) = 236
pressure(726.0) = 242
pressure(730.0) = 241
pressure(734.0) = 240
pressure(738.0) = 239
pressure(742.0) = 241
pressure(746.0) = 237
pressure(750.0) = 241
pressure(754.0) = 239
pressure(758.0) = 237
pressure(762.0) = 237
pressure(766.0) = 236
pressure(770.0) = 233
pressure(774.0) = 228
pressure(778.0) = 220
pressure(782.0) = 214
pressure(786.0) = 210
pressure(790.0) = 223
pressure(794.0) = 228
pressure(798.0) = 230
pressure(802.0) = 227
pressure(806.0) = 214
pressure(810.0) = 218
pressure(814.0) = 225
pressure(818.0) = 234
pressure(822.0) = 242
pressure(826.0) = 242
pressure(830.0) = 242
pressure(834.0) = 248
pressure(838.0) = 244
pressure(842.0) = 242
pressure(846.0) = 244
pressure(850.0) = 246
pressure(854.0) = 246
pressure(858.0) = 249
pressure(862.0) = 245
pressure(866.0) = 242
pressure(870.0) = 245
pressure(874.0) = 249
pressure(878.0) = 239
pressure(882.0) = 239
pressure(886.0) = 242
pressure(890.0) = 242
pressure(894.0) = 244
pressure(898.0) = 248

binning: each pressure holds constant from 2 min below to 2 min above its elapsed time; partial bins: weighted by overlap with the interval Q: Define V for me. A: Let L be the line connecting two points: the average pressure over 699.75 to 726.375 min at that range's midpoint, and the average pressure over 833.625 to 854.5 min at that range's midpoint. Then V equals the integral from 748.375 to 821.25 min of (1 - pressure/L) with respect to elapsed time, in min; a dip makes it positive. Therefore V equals 3.79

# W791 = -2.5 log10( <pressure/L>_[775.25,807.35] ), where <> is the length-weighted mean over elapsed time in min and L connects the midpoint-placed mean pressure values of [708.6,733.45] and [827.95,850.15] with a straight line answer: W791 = 0.09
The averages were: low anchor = 237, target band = 221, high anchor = 244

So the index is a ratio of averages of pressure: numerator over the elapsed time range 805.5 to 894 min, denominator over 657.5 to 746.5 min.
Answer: 1.05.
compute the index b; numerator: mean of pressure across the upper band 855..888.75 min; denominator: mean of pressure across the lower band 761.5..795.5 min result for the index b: 1.08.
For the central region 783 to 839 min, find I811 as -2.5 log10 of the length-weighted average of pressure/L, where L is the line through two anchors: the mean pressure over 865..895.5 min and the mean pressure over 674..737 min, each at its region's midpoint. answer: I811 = 0.04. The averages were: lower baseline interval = 231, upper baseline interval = 243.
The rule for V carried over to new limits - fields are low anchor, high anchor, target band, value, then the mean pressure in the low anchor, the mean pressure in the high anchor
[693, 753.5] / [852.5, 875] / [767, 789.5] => 1.7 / 236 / 246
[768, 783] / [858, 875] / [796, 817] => 0.7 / 224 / 245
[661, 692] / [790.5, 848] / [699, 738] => -2.5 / 217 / 234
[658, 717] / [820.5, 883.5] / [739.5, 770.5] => -0.8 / 223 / 244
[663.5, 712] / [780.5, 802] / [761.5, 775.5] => -0.7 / 223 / 222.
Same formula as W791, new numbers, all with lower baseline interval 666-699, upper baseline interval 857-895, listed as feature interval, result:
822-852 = -0.02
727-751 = -0.06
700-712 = -0.05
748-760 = -0.05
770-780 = 0.02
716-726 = -0.06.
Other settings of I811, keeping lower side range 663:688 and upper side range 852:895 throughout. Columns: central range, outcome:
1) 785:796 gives 0.05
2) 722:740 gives -0.08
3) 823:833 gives -0.03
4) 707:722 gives -0.06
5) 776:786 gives 0.07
